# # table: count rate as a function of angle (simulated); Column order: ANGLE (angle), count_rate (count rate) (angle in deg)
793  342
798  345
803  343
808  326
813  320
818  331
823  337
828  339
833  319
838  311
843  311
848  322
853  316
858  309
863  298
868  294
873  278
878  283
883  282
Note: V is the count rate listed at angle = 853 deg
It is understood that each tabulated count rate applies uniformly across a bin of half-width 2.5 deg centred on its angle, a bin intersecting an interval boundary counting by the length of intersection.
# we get 316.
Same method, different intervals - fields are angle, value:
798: 345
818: 331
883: 282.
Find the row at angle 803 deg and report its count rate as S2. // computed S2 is 343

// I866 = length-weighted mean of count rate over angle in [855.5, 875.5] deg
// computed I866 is 295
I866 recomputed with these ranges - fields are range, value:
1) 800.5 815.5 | 330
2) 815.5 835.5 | 332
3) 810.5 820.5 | 326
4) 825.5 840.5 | 323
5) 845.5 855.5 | 319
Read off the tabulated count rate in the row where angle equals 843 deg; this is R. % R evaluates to 311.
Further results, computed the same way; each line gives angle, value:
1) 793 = 342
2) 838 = 311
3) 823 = 337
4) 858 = 309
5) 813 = 320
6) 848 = 322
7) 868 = 294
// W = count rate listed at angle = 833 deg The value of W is 319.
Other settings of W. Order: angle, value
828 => 339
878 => 283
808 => 326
